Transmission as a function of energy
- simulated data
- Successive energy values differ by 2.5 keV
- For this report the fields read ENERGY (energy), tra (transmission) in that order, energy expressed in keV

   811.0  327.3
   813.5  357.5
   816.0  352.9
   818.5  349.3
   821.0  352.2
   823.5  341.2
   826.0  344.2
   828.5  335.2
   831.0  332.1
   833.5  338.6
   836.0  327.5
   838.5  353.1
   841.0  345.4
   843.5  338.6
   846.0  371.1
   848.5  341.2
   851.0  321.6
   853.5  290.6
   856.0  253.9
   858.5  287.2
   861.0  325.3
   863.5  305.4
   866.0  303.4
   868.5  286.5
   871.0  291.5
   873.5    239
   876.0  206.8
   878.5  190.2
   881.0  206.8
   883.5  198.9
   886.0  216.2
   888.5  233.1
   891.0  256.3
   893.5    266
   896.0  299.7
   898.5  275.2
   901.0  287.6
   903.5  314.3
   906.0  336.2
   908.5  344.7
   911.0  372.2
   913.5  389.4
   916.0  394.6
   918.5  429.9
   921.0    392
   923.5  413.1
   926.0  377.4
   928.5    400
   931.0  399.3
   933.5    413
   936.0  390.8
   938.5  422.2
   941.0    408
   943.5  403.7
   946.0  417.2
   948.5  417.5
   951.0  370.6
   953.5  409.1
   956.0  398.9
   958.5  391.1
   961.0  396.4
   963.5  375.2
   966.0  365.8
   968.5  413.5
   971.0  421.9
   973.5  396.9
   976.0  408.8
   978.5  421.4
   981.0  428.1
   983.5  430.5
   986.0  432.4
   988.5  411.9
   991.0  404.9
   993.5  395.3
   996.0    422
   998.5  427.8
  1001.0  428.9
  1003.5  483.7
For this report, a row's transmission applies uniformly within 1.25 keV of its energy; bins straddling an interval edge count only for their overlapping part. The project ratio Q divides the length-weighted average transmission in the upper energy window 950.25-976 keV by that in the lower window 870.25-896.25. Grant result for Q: 1.69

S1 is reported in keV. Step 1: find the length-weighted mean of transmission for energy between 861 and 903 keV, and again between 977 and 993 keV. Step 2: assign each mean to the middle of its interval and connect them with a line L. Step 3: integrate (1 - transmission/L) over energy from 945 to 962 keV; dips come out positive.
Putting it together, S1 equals -1.38 keV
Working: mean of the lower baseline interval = 257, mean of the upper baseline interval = 420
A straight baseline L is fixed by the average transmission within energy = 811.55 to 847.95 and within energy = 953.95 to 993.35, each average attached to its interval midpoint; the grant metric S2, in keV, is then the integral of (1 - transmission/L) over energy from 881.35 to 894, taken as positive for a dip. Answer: 4.8 keV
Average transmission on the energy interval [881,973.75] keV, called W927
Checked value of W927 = 360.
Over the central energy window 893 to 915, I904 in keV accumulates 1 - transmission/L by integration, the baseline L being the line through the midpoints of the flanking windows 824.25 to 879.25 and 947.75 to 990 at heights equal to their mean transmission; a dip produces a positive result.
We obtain 1.8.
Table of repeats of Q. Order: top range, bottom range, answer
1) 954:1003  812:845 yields 1.19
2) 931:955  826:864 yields 1.25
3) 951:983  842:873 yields 1.30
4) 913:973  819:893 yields 1.36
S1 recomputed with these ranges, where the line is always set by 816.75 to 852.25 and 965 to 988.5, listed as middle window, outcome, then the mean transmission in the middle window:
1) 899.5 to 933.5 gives 0.9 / 374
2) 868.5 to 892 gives 8.7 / 229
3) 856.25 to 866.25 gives 1.6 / 300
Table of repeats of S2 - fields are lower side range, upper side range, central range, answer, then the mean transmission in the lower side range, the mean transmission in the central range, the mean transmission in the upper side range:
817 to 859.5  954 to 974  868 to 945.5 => 9.0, 331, 326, 395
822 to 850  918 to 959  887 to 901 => 4.1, 342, 267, 403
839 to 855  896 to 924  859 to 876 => 2.8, 334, 285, 355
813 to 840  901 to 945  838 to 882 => 8.1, 344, 292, 386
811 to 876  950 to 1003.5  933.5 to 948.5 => -0.9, 321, 410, 409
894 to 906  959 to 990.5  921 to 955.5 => -4.8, 297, 403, 408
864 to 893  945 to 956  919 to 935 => -2.3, 241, 400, 403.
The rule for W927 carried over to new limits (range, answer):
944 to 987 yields 405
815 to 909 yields 298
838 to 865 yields 320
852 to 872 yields 293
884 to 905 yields 267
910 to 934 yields 398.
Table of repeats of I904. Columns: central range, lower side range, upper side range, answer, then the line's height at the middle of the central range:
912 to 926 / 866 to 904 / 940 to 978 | -3.55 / 320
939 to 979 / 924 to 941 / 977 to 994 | 0.88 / 410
